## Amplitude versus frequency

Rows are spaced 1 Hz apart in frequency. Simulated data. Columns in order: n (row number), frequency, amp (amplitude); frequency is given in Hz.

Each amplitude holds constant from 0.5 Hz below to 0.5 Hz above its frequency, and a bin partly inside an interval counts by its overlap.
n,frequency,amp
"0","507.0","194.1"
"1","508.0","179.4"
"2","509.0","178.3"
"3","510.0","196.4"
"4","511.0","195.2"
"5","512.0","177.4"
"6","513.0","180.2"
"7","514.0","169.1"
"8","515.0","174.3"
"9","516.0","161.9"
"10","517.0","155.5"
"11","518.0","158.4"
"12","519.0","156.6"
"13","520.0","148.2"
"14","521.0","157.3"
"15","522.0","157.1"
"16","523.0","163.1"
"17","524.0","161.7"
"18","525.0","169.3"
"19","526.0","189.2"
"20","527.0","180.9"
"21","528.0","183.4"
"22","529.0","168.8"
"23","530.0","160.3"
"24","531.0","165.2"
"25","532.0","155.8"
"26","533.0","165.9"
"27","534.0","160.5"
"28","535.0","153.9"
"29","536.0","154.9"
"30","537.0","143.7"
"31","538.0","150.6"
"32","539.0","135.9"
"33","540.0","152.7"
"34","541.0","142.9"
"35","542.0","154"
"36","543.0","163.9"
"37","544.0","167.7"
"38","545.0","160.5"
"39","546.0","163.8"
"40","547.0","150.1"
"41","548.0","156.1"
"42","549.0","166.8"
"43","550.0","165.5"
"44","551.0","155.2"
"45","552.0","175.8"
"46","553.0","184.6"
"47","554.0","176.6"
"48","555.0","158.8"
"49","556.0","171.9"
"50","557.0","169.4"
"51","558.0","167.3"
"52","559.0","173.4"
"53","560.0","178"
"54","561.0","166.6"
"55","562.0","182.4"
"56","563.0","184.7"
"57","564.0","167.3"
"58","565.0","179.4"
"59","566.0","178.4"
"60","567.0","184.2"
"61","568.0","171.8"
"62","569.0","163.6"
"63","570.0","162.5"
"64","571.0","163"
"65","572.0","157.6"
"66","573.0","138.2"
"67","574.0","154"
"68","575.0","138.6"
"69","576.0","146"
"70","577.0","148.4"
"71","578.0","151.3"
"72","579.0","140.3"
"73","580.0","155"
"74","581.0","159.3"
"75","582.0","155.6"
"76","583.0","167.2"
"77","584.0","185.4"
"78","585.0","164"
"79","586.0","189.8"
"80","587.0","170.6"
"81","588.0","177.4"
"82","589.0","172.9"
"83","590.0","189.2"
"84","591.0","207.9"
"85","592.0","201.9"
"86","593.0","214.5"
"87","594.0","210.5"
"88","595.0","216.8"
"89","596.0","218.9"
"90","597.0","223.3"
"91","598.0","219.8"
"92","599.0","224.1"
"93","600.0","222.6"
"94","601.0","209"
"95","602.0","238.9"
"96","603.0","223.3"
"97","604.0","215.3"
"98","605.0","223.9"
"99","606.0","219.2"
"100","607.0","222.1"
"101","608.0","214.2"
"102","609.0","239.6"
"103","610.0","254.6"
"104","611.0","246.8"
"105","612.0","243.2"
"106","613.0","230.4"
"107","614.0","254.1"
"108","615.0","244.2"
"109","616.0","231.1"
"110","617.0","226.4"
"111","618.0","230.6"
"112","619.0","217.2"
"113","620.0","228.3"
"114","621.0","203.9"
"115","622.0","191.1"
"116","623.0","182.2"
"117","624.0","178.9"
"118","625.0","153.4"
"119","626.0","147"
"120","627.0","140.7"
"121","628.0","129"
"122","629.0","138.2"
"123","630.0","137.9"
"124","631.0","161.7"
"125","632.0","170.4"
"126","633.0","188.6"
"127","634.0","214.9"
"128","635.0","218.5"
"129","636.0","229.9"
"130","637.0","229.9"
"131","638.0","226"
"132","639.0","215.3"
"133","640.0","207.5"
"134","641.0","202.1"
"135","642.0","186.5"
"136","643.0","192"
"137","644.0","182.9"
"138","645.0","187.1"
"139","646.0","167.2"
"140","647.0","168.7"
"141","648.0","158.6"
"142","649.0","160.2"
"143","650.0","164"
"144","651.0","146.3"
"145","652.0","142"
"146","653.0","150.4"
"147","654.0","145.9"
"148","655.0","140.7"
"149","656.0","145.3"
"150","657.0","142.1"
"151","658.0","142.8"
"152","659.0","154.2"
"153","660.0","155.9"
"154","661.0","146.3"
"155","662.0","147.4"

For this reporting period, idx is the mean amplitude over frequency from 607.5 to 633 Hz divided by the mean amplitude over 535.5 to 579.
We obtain 1.23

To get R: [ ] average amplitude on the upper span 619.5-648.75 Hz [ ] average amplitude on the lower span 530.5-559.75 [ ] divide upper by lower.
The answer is 1.14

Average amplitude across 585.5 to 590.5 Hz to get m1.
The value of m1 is 180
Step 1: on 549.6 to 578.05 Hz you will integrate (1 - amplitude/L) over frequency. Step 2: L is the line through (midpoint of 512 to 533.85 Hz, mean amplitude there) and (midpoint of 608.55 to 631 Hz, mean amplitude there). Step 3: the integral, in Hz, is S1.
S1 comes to 2.3 Hz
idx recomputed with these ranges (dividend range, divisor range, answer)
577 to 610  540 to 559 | 1.21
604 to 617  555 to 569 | 1.35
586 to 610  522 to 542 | 1.32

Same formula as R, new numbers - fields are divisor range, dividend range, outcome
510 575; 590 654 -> 1.21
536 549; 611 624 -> 1.45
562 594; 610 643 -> 1.18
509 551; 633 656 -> 1.12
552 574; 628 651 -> 1.08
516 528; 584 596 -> 1.18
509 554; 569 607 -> 1.13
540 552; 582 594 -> 1.16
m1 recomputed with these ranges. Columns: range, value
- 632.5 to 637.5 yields 216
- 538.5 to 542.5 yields 146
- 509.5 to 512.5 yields 190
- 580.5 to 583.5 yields 161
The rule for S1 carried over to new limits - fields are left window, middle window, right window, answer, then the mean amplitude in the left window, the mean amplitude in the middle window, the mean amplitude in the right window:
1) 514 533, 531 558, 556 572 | 1.4 Hz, 165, 160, 172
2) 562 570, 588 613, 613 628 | -3.6 Hz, 175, 219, 201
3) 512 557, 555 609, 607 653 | -1.5 Hz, 163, 184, 195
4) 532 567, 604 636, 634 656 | -4.7 Hz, 164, 203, 182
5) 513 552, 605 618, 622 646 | -4.1 Hz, 161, 235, 183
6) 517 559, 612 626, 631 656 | -2.7 Hz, 162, 212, 182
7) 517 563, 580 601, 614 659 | -2.5 Hz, 163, 194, 182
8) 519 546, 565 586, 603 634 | 2.4 Hz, 160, 160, 203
